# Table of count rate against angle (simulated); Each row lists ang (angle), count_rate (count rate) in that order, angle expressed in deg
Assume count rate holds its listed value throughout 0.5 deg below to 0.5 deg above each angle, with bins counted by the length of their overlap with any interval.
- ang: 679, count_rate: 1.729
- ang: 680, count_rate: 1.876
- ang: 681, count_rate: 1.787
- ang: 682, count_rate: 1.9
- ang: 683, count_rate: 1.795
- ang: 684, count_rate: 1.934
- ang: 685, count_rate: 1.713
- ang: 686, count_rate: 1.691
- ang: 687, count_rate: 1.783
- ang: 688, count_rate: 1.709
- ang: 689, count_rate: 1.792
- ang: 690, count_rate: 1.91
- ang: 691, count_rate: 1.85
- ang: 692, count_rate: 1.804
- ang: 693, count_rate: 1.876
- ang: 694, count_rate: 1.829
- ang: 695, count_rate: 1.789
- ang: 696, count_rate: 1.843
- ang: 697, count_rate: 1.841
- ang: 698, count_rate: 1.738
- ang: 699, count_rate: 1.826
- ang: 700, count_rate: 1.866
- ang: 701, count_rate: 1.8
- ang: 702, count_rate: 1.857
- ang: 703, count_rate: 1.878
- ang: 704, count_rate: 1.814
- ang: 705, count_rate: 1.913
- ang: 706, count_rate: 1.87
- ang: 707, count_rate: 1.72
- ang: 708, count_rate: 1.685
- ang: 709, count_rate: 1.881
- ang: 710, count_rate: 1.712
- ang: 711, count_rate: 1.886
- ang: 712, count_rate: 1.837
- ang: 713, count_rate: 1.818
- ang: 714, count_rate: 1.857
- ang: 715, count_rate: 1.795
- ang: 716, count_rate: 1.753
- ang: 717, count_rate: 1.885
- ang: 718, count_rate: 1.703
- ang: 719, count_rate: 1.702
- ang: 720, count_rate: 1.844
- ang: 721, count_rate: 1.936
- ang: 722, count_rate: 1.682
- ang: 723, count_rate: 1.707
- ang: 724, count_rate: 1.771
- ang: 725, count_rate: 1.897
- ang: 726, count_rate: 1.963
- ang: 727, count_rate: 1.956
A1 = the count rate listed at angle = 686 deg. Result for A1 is 1.691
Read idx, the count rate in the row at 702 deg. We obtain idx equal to 1.857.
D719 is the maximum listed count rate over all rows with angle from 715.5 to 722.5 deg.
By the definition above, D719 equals 1.936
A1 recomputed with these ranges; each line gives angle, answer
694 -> 1.829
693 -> 1.876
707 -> 1.72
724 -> 1.771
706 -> 1.87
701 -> 1.8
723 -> 1.707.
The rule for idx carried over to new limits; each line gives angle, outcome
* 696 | 1.843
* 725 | 1.897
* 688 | 1.709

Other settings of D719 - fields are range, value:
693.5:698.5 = 1.843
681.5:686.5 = 1.934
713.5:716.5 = 1.857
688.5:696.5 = 1.91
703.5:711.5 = 1.913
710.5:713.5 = 1.886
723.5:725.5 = 1.897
